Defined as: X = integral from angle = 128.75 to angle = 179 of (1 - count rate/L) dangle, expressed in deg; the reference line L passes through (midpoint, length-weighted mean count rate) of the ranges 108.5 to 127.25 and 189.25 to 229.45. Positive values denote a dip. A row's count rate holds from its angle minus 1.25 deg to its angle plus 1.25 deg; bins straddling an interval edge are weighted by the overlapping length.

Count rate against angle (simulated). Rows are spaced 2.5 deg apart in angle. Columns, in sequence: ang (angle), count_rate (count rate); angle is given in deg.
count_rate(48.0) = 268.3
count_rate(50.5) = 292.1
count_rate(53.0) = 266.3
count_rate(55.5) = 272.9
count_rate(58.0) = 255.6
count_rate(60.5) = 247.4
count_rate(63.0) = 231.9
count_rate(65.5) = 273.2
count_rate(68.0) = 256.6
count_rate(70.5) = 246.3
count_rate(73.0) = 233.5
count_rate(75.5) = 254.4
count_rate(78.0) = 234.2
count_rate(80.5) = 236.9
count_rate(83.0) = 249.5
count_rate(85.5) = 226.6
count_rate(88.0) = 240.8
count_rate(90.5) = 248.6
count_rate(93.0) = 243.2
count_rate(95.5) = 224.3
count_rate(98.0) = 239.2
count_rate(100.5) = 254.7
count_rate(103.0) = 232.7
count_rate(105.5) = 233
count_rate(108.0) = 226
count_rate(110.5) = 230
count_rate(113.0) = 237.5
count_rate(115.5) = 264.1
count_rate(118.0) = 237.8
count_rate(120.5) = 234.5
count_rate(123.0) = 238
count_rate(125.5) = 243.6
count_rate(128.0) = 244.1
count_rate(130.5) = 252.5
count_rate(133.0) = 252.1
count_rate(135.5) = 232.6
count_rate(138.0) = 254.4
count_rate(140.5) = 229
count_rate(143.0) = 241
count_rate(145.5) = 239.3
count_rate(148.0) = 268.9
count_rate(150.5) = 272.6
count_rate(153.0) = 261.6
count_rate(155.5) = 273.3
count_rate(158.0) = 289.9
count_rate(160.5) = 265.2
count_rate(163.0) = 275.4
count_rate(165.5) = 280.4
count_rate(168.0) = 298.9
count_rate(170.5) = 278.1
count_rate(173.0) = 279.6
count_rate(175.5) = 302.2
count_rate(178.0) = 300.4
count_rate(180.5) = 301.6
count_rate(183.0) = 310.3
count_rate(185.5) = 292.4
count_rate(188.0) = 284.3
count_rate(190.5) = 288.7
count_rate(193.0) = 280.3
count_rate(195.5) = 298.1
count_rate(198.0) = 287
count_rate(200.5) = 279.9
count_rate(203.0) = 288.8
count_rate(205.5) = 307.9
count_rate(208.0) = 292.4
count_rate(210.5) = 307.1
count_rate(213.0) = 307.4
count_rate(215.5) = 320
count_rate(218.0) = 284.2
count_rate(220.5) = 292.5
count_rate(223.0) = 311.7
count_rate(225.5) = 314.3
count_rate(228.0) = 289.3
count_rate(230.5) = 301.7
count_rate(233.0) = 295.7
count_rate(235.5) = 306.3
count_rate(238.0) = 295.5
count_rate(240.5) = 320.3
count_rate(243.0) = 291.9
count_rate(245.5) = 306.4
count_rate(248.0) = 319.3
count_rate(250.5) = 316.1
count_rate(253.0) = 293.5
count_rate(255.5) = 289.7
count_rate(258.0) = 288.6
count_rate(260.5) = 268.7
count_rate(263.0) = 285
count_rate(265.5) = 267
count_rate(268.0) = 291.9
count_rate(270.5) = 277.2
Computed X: -0.79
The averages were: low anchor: 240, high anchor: 297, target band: 267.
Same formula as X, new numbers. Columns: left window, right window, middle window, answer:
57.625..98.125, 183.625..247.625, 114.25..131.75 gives 1.1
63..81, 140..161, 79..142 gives 3.4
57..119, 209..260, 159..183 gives -1.0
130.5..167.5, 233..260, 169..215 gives -2.6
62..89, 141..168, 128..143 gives 1.0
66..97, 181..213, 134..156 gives 1.5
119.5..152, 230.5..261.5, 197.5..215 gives -1.0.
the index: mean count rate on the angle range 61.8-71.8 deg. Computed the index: 252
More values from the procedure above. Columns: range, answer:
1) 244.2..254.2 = 309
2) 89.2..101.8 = 242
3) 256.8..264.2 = 281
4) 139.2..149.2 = 244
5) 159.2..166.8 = 274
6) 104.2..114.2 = 232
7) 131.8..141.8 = 242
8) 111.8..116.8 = 251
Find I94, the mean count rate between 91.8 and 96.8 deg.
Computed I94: 234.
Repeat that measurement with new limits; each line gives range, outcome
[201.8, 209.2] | 296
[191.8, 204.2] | 287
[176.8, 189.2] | 298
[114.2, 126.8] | 244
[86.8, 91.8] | 245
